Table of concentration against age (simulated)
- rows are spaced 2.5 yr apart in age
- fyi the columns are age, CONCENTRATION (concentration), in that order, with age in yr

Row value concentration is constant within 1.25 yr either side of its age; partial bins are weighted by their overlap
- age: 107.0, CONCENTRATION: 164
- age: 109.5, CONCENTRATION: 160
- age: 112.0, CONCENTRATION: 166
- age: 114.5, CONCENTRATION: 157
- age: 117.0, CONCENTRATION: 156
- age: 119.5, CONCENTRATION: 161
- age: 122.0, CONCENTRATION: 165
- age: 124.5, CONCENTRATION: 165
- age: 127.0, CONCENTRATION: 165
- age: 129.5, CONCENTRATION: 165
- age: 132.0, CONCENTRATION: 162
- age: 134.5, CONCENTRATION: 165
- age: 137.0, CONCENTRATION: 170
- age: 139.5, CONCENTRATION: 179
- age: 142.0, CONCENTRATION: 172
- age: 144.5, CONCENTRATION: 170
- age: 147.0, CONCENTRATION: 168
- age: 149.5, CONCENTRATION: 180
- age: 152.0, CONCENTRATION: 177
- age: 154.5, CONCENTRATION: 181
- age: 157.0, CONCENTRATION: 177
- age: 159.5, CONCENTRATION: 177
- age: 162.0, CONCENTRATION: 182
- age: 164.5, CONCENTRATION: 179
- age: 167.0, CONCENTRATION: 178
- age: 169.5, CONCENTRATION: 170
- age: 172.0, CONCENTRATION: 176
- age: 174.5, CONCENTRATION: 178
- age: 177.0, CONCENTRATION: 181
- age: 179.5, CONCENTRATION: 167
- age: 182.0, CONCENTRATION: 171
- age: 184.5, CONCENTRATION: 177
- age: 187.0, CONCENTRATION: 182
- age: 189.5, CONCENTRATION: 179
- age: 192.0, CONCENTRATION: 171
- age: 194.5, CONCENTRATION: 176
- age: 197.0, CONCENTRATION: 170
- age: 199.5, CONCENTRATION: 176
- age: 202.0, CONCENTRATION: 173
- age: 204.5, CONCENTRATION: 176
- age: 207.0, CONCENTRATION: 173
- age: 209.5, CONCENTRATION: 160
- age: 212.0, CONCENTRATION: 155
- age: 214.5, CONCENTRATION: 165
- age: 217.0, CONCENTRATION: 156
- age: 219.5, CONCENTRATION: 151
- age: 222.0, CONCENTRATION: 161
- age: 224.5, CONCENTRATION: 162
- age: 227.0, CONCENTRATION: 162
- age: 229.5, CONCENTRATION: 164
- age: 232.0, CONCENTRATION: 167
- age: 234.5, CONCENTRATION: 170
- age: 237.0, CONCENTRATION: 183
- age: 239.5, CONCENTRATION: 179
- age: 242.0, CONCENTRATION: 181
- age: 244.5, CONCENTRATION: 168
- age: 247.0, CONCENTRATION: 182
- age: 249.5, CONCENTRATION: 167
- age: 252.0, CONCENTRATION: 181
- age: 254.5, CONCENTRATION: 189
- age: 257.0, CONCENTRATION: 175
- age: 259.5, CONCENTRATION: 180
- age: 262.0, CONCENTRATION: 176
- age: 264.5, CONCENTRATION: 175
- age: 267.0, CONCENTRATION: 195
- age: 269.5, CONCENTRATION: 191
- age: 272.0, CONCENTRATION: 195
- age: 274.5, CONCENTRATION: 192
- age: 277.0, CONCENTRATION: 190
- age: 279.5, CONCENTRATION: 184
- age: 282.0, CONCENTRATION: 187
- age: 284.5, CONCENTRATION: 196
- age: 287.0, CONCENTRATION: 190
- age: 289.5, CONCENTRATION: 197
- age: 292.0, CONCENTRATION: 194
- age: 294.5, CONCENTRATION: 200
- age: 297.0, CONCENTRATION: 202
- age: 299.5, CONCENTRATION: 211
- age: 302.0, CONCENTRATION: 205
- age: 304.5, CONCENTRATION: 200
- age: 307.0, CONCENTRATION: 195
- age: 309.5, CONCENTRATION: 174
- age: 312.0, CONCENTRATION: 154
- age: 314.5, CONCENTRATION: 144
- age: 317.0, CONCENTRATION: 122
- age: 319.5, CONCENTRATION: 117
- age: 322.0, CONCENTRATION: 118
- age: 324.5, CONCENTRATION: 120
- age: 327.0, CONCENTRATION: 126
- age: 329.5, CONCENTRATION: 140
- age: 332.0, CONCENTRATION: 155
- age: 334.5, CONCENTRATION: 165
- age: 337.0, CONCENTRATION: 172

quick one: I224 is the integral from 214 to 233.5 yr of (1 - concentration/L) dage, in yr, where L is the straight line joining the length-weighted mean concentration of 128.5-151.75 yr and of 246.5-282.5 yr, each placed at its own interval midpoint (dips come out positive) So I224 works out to 2.0 yr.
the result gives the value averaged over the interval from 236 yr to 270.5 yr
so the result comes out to 180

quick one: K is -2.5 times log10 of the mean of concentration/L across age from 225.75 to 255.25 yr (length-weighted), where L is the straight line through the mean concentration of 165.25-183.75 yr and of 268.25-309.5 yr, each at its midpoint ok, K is 0.07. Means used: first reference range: 175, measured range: 174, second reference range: 195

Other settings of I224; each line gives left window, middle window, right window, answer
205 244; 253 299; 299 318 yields -4.8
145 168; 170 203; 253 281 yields 0.8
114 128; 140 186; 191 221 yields -3.2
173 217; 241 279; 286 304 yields 1.5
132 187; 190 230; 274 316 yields 3.1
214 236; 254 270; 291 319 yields -1.1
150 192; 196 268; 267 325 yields 2.5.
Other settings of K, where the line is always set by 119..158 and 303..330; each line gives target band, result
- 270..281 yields -0.240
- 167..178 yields -0.067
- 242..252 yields -0.121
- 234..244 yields -0.136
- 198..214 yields -0.047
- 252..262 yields -0.167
